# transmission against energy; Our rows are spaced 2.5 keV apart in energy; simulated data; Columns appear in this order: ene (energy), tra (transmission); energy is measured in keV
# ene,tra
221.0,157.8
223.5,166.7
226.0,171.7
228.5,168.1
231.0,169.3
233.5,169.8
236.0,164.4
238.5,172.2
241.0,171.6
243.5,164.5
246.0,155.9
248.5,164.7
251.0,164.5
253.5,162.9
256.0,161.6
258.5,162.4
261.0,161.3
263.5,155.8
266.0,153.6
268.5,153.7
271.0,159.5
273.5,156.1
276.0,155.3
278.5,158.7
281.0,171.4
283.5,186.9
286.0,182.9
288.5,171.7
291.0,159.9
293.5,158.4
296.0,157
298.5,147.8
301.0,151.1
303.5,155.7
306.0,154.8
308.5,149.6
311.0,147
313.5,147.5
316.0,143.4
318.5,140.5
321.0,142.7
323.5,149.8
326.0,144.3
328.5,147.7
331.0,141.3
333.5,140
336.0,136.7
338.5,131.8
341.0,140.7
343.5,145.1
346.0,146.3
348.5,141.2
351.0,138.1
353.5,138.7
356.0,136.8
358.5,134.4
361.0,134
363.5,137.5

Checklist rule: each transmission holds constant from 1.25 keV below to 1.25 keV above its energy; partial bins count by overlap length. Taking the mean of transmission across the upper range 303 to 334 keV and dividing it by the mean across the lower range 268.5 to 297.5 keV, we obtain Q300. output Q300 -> 0.9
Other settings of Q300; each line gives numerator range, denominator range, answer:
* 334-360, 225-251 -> 0.83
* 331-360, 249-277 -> 0.88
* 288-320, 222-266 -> 0.92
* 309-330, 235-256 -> 0.88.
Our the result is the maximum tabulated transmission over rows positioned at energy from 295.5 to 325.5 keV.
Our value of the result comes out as 157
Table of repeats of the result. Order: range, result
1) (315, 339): 149.8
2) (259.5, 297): 186.9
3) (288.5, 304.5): 171.7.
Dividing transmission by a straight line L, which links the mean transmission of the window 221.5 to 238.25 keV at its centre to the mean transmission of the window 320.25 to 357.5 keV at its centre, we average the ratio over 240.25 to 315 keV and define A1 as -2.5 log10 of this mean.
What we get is -0.025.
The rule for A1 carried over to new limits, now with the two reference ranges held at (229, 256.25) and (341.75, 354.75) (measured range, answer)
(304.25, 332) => 0.02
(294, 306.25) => -0.01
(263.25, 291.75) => -0.04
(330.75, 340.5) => 0.06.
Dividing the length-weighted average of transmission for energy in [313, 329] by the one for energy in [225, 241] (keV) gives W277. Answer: 0.86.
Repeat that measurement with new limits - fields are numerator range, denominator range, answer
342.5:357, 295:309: 0.92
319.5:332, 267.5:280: 0.92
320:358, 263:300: 0.87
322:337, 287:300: 0.90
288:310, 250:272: 0.98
